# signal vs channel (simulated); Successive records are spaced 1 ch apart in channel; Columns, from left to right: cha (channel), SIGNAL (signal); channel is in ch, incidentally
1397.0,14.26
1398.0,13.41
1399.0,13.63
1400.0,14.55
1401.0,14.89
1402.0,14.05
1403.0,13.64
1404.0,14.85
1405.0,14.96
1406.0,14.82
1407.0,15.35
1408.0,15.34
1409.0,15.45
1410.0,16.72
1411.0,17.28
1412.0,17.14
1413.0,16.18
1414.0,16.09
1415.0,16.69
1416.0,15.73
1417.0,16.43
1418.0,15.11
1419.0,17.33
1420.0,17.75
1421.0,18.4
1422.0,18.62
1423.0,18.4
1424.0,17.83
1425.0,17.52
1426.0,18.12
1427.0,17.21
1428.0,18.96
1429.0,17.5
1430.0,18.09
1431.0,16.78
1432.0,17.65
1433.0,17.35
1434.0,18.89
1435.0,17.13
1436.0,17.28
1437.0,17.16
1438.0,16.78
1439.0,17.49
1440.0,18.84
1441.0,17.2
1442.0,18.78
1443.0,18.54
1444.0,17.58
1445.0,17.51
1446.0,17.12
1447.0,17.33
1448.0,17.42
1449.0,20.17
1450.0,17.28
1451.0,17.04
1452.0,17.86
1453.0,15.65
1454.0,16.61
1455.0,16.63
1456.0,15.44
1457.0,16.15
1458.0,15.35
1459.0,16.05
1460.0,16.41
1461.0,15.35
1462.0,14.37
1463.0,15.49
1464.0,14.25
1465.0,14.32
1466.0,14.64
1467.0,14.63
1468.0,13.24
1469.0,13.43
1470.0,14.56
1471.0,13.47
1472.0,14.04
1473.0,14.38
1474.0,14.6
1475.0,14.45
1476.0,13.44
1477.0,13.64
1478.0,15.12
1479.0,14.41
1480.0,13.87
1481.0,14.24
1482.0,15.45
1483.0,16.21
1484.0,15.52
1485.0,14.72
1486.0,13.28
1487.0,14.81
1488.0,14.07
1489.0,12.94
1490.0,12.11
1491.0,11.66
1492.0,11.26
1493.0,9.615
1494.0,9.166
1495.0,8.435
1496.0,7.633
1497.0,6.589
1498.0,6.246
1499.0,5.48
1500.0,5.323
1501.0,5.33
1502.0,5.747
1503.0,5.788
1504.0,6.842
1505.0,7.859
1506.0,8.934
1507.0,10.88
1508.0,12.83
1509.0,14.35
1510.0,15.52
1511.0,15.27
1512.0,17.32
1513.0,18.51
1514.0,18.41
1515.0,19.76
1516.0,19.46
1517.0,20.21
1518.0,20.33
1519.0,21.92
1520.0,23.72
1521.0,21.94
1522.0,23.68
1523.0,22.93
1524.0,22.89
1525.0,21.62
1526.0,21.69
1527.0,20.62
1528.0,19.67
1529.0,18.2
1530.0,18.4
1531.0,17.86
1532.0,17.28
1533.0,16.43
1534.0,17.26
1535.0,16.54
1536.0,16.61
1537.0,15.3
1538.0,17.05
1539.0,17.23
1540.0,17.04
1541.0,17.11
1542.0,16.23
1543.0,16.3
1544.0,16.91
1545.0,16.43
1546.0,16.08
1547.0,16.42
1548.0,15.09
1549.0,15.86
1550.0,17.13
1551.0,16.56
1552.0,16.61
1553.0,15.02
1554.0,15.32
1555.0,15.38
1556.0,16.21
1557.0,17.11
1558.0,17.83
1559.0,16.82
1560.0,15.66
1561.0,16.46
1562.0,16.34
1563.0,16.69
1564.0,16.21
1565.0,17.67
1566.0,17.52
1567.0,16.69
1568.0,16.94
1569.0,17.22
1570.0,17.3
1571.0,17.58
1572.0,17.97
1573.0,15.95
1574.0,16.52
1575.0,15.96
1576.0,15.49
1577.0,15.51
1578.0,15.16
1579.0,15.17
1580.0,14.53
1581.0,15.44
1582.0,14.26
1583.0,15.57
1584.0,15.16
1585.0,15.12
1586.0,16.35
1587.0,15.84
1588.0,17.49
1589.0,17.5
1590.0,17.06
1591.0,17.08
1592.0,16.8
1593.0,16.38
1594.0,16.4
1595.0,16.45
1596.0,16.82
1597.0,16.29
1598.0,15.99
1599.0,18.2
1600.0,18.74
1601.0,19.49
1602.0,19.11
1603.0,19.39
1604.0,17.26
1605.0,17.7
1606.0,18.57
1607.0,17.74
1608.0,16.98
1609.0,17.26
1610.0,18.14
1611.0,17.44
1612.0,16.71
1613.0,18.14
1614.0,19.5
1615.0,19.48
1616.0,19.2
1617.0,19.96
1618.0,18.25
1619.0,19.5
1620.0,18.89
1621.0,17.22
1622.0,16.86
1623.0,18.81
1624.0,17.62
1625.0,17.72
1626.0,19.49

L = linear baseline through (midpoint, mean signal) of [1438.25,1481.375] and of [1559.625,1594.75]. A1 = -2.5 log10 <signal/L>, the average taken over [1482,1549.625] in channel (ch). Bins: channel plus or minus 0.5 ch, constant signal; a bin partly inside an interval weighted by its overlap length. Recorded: 0.07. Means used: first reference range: 15.8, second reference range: 16.3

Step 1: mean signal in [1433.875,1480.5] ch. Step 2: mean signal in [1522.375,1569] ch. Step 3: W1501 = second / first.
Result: 1.08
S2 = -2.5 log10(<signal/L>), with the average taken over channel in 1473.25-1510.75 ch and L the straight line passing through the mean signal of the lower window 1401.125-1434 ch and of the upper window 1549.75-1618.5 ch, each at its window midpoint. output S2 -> 0.42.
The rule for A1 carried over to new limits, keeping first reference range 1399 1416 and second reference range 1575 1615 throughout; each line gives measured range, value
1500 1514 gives 0.401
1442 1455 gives -0.115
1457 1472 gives 0.084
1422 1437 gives -0.140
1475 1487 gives 0.105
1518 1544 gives -0.160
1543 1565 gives 0.017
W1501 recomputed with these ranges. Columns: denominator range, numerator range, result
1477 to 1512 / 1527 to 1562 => 1.49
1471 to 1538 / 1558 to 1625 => 1.16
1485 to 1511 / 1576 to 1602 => 1.65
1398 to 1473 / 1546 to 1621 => 1.03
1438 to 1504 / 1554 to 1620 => 1.22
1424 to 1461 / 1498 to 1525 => 0.87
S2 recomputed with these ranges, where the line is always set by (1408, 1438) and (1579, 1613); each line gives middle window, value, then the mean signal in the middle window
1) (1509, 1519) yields -0.07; 18.3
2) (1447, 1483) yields 0.13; 15.3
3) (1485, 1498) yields 0.49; 10.9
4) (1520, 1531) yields -0.23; 21.1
